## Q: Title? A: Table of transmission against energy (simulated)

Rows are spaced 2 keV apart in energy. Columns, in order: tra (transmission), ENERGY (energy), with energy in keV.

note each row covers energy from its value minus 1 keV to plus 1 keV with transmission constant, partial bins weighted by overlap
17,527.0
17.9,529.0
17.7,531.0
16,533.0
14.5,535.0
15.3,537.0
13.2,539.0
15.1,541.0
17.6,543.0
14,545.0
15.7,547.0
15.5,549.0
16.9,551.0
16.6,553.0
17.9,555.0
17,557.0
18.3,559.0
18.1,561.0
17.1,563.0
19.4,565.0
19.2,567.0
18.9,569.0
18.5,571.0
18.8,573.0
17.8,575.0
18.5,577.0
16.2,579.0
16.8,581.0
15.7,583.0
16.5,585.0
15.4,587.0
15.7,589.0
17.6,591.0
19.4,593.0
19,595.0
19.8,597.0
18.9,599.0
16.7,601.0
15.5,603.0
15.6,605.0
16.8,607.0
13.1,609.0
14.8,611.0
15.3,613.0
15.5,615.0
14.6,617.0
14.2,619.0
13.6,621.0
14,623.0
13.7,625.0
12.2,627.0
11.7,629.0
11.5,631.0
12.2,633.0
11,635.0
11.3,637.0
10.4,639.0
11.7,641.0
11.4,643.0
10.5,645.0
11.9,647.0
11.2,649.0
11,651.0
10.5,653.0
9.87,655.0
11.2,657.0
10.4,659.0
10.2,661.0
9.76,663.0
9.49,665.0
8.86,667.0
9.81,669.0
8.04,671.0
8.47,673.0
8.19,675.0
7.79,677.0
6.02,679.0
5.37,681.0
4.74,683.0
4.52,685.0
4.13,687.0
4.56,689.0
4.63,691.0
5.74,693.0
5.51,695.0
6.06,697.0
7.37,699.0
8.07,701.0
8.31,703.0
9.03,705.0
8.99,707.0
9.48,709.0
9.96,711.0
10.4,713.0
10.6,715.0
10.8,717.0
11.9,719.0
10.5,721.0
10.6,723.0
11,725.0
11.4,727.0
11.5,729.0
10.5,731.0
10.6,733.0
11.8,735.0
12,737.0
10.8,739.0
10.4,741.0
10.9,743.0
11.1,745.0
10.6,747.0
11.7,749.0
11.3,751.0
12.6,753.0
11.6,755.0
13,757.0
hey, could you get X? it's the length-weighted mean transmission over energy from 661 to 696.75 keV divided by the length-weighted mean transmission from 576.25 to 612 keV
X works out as 0.41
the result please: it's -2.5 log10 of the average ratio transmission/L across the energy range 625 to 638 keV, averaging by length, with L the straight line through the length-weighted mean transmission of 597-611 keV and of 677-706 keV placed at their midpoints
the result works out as 0.110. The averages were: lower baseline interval 16.3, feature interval 11.8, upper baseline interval 6.07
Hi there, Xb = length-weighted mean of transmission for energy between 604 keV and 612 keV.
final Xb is 15.1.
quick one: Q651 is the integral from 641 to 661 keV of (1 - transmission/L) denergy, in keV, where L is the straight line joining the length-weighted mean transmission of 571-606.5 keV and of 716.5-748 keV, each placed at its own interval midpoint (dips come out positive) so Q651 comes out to 5.1 keV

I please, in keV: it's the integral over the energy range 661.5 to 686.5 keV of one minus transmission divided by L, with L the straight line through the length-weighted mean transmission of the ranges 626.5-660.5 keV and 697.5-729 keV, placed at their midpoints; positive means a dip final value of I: 7.18 keV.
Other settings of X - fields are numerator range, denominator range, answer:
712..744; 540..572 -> 0.64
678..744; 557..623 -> 0.52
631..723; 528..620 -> 0.54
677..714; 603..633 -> 0.49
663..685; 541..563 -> 0.46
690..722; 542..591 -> 0.50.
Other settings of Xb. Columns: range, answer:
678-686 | 5.16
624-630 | 12.5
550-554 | 16.8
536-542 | 14.5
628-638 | 11.5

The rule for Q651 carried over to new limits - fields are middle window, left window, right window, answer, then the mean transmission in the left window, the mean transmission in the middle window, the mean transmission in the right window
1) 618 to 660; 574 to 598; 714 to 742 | 9.3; 17.4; 11.7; 11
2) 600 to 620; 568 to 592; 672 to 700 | -1.7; 17.2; 15.2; 5.94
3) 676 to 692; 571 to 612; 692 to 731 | 8.5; 17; 5.22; 9.36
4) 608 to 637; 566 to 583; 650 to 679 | 0.2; 17.9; 13.3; 9.42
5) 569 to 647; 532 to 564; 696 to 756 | -4.1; 16.2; 15.1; 10.4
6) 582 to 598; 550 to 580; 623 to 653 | -1.7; 17.9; 17.4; 11.6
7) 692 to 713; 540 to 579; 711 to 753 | 7.1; 17.4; 7.97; 11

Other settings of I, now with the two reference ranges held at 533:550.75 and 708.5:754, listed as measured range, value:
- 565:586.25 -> -4.8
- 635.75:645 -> 1.4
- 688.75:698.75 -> 5.3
